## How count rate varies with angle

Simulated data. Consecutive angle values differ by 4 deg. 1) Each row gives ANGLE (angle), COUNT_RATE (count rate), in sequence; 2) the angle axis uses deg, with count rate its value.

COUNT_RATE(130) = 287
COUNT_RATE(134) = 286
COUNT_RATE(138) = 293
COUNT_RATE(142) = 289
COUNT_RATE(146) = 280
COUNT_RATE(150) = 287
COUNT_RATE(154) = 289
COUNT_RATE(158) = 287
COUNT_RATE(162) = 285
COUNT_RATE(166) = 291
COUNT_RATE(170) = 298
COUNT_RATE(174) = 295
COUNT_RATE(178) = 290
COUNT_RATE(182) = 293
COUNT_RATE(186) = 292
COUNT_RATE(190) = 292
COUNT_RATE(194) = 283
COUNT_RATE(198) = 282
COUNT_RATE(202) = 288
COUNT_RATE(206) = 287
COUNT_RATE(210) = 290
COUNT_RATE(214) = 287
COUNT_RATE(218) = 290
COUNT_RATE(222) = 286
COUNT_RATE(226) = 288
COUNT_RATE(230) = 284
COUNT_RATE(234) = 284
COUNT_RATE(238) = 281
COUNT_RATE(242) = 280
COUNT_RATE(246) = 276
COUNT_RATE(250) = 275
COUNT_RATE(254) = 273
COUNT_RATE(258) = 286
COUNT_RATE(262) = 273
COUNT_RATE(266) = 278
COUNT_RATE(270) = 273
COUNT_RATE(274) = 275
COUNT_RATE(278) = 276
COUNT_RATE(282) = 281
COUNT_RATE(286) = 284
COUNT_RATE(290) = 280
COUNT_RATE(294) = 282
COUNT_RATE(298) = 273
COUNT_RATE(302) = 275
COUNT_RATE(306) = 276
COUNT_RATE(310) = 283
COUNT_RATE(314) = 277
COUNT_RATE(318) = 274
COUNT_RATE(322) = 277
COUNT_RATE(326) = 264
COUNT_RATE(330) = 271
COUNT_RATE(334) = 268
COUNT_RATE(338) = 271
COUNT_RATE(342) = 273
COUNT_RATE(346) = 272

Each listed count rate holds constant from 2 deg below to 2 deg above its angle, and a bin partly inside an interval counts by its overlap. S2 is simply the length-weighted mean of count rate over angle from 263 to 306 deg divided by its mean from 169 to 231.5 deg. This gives 1.0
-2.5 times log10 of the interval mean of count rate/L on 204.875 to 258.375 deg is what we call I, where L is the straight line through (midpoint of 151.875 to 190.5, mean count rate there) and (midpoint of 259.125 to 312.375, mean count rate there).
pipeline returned 0.00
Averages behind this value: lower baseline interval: 291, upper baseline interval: 278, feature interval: 283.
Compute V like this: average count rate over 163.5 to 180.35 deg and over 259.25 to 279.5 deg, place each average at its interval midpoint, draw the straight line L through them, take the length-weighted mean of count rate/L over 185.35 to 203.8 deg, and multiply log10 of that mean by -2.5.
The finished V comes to 0.01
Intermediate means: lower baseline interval 293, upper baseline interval 275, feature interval 287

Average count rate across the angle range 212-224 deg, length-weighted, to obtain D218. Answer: 288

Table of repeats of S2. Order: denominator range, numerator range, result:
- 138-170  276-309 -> 0.97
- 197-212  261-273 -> 0.96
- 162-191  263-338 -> 0.94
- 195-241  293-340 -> 0.96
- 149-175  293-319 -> 0.95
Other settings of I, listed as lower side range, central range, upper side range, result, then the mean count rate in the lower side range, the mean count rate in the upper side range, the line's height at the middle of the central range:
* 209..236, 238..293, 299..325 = 0.02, 287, 276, 282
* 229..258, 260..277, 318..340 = 0.01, 279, 271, 277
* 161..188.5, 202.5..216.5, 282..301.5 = 0.00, 292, 280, 288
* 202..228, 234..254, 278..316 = 0.03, 288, 279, 285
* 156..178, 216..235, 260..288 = -0.01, 291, 277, 283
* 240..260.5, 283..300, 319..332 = -0.02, 278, 271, 274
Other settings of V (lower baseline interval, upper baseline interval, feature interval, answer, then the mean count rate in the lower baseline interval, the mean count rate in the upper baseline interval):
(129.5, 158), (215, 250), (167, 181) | -0.03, 287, 283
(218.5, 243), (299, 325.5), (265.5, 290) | 0.01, 284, 276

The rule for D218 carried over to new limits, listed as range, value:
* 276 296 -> 281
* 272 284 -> 277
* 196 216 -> 287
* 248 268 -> 277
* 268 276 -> 274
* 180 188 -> 292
